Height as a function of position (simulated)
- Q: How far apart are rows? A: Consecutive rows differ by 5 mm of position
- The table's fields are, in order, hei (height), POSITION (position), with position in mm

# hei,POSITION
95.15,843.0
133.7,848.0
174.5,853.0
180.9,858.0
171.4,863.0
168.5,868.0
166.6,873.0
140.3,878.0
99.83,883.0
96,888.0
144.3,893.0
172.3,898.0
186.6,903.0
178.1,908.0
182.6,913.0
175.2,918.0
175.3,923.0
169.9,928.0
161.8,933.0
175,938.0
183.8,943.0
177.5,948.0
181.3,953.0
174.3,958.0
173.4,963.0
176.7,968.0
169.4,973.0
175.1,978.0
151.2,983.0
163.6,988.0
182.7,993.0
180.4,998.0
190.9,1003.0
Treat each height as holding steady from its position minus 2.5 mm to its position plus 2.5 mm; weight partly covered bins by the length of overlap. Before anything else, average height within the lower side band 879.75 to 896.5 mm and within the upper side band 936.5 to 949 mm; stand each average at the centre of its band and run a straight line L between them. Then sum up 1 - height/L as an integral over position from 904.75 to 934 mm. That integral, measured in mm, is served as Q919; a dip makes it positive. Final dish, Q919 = -4.34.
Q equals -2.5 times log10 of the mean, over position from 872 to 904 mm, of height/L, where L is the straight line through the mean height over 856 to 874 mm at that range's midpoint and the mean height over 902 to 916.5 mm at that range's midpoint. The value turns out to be 0.250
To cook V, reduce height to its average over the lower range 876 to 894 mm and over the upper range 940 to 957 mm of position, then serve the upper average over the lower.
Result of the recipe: 1.5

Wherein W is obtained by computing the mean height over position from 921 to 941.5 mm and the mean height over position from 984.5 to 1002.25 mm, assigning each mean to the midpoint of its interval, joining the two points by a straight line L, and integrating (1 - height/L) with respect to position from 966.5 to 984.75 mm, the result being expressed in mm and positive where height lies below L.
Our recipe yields 0.6 mm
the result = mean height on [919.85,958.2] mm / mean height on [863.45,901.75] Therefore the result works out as 1.21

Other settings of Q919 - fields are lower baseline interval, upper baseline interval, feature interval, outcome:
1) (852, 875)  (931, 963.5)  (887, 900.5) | 2.4 mm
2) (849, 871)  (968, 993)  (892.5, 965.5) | -2.5 mm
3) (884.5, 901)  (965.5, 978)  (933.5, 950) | -1.8 mm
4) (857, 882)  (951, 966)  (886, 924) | 0.6 mm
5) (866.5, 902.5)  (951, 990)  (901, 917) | -3.3 mm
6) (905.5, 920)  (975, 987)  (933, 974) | -1.5 mm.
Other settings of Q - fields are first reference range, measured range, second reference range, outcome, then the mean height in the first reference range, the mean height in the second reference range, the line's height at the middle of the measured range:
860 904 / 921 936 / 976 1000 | -0.07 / 149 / 170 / 158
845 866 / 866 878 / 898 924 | 0.04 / 164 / 179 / 168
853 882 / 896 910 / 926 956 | -0.07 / 163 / 175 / 169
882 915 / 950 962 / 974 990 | -0.11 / 153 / 164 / 161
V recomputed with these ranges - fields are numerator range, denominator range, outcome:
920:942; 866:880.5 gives 1.08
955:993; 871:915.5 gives 1.12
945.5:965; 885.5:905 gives 1.19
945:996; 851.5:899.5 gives 1.15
